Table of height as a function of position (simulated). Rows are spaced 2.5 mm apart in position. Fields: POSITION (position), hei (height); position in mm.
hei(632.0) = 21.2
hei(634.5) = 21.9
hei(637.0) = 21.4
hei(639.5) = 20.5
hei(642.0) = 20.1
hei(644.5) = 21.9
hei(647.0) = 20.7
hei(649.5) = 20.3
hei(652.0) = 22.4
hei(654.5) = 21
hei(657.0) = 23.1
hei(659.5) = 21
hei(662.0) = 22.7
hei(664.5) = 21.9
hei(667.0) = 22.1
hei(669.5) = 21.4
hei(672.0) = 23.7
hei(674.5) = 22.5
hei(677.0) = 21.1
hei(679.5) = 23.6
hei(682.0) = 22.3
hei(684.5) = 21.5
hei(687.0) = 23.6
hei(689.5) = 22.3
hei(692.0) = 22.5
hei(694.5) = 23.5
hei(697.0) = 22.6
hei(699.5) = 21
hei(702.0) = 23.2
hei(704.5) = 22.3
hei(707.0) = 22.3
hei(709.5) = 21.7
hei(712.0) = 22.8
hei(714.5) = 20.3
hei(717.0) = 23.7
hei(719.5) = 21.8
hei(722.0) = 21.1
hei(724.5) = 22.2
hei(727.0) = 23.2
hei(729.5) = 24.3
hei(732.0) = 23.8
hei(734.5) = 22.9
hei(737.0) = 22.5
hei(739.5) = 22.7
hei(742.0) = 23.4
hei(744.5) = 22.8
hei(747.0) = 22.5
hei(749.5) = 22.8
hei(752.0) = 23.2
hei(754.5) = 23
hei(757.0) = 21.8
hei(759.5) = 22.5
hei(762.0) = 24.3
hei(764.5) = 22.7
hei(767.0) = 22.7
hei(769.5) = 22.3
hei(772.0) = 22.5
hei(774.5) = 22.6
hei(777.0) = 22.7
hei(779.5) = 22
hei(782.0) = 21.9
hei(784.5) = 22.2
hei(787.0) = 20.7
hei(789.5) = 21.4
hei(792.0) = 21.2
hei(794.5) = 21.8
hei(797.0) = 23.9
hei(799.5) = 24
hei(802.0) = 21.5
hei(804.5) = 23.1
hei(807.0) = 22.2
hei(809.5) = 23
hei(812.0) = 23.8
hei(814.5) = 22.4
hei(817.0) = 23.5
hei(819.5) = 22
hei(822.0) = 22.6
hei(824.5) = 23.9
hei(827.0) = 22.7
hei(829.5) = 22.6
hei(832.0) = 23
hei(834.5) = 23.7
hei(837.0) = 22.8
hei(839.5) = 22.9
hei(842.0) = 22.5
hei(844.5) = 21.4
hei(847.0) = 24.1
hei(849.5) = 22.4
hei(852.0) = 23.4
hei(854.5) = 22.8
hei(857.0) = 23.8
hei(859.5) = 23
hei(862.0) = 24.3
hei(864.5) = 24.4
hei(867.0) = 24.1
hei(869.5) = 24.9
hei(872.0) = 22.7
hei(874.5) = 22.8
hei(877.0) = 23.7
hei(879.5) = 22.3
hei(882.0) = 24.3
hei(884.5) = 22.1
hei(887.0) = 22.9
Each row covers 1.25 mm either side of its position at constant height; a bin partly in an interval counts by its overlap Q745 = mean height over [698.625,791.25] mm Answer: 22.5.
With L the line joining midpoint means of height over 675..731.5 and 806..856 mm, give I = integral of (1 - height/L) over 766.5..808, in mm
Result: 0.8 mm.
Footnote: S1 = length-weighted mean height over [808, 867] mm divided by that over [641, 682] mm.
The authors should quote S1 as 1.06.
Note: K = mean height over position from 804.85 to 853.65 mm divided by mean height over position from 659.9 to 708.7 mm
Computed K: 1.02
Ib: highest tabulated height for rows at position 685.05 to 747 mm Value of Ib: 24.3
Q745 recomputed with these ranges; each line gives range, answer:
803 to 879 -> 23.1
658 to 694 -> 22.3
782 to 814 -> 22.4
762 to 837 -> 22.6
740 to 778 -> 22.8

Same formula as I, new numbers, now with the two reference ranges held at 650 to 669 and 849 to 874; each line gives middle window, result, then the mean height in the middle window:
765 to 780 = 0.2 mm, 22.5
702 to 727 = 0.3 mm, 22.1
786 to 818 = 0.8 mm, 22.5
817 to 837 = 0.3 mm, 23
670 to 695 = -0.5 mm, 22.6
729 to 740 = -0.3 mm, 23.2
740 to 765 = -0.2 mm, 22.9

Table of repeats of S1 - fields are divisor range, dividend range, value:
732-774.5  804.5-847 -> 1.00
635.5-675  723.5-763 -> 1.06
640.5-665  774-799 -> 1.03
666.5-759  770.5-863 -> 1.01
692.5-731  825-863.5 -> 1.03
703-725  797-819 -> 1.04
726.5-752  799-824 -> 0.99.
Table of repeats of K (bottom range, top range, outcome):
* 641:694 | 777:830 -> 1.02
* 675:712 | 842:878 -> 1.04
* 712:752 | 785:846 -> 1.00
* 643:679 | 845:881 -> 1.07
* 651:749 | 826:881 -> 1.03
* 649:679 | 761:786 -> 1.02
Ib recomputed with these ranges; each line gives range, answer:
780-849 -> 24.1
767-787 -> 22.7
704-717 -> 23.7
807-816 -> 23.8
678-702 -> 23.6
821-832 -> 23.9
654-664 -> 23.1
